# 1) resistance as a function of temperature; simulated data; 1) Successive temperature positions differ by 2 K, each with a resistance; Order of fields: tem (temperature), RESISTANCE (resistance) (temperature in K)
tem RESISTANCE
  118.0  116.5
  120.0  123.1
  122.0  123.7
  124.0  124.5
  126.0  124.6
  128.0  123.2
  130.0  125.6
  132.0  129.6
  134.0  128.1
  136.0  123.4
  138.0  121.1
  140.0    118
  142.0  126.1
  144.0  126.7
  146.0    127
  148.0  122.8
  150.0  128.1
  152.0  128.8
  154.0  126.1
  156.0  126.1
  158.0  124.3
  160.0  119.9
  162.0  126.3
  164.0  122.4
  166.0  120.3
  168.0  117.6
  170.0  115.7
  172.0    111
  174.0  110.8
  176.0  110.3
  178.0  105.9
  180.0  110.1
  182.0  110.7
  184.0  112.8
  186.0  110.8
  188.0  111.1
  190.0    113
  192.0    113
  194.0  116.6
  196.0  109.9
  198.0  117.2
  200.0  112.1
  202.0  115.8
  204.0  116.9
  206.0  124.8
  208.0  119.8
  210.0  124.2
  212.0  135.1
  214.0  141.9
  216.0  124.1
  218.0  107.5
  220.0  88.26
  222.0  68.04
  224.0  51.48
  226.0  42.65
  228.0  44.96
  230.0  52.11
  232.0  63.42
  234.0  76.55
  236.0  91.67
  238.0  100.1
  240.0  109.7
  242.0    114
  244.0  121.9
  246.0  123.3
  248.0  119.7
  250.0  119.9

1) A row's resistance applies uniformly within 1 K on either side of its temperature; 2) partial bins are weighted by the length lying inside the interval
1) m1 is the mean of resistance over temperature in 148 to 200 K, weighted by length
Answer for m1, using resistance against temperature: 117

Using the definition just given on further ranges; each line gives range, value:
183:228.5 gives 106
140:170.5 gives 124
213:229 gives 83.6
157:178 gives 117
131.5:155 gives 125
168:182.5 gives 111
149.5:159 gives 127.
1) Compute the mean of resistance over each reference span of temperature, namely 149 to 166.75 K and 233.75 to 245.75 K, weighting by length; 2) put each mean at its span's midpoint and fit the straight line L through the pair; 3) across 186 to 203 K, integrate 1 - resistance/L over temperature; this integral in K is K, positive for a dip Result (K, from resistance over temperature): 0.4 K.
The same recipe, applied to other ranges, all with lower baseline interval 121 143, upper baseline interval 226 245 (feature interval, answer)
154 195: -3.1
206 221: -4.5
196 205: -1.6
